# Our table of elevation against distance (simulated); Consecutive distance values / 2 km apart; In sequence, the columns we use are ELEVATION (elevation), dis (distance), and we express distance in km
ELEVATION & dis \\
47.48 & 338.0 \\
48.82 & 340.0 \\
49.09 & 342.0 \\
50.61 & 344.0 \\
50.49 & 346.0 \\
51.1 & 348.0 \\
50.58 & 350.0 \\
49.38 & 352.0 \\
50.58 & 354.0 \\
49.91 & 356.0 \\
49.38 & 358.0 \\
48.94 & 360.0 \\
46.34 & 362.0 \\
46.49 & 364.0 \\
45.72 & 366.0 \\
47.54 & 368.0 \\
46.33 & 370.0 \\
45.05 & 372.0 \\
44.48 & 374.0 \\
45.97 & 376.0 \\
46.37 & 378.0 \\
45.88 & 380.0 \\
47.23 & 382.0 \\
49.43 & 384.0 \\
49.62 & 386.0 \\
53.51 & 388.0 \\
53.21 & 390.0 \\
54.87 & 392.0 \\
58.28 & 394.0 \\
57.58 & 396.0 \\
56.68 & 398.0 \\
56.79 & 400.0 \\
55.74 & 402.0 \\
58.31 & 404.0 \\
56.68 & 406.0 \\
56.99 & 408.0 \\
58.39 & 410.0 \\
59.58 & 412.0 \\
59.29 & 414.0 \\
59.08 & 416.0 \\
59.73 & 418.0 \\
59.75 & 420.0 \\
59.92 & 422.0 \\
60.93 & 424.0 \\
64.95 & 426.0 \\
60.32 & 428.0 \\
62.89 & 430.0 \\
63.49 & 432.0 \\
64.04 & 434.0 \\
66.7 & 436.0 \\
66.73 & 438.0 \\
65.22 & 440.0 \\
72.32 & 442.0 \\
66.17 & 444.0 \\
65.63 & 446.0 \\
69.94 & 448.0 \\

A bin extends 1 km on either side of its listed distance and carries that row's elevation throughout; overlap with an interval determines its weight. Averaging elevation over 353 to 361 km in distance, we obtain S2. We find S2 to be 49.7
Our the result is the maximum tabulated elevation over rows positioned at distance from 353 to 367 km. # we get 50.58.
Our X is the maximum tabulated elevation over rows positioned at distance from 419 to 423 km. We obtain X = 59.92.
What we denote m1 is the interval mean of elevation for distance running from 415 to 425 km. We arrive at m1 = 59.9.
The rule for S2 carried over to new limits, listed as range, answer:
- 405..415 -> 58.2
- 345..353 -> 50.4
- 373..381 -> 45.7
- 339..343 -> 49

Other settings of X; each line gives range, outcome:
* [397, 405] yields 58.31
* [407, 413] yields 59.58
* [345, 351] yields 51.1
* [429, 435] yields 64.04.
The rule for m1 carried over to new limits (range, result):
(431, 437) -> 64.7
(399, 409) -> 56.9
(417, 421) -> 59.7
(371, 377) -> 45.2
